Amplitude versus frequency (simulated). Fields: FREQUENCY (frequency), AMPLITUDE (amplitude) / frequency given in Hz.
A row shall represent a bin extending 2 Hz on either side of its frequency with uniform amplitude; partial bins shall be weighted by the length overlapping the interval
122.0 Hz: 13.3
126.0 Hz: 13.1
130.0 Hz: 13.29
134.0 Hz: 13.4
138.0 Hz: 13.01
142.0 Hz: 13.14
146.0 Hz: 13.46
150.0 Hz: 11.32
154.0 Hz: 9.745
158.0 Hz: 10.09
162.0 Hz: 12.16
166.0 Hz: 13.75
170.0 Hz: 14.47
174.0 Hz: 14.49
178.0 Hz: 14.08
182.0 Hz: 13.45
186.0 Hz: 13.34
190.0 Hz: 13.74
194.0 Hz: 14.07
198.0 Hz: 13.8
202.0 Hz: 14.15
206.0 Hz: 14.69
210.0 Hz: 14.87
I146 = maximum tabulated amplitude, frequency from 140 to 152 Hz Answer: 13.46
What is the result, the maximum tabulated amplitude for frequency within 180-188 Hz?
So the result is 13.45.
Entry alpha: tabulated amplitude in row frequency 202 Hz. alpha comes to 14.15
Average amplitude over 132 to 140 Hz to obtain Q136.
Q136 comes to 13.2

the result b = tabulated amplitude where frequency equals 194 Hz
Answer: 14.07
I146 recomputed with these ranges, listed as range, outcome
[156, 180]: 14.49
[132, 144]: 13.4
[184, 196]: 14.07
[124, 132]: 13.29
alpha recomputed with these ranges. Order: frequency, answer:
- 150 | 11.32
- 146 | 13.46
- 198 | 13.8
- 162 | 12.16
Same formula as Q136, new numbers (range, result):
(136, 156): 12.1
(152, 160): 9.92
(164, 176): 14.2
